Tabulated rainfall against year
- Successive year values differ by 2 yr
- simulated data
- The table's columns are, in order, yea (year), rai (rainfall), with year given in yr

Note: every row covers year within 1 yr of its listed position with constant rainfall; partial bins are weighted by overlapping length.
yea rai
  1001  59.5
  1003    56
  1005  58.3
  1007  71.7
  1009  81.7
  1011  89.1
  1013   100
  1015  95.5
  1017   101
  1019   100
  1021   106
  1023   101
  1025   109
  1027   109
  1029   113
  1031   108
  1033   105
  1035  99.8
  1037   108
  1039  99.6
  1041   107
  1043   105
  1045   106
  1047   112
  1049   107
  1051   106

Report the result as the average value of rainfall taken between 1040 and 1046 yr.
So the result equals 106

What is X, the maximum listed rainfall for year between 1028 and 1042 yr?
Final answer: 113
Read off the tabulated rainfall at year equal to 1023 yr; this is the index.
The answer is 101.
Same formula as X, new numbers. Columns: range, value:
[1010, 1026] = 109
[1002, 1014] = 100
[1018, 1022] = 106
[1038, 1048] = 112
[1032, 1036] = 105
